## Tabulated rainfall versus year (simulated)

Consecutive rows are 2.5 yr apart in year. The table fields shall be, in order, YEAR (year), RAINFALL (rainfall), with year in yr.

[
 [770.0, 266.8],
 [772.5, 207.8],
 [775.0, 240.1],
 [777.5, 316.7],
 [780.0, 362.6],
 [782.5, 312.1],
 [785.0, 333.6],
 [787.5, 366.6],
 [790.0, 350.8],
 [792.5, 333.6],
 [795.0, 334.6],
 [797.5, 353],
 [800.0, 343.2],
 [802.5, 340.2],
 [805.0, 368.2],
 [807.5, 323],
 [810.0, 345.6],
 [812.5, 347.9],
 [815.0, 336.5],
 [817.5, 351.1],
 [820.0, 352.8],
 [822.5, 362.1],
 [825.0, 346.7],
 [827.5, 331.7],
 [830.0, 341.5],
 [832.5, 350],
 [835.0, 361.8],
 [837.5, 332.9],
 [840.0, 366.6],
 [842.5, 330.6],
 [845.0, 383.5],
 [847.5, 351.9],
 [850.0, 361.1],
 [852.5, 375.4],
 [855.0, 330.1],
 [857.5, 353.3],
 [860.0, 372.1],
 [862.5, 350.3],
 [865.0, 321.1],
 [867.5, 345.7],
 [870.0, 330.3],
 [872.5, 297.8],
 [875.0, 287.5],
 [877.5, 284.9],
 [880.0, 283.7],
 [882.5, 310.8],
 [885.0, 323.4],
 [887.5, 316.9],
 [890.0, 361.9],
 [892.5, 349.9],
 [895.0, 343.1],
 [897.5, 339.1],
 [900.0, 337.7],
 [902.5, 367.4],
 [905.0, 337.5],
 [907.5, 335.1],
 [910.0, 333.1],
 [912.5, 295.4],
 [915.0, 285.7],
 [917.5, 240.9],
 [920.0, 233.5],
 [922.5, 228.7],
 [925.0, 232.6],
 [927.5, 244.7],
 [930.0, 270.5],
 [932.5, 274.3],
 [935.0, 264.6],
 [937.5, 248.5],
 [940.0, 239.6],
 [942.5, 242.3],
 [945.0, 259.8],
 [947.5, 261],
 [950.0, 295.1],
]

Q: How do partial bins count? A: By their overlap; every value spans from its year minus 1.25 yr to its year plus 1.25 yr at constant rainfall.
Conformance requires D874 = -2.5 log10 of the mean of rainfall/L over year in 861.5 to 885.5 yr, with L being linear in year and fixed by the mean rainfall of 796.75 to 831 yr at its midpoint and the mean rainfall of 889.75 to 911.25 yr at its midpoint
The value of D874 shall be 0.11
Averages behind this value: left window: 346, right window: 344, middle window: 313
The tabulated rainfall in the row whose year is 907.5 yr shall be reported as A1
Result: 335.1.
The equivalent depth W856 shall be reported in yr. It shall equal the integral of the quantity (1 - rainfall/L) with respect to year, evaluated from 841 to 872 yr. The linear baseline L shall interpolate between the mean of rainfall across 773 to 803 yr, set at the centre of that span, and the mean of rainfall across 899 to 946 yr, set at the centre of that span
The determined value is -4.8 yr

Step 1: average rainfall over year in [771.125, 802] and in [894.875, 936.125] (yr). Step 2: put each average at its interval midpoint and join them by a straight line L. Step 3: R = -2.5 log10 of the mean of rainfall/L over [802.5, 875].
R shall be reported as -0.12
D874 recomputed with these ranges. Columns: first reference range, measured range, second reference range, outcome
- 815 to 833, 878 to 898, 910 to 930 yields -0.14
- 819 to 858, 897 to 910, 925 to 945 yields -0.20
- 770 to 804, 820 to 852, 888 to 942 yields -0.14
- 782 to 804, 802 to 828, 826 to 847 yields 0.00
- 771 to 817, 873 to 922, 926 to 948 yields -0.14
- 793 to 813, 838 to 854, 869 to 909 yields -0.08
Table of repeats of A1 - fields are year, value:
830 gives 341.5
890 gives 361.9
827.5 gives 331.7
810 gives 345.6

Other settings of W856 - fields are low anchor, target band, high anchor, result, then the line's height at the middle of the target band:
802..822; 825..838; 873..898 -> -0.21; 339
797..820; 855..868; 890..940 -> -1.11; 319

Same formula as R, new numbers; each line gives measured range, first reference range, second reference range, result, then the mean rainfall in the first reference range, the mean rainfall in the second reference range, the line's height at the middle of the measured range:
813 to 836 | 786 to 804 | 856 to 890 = -0.03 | 346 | 323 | 337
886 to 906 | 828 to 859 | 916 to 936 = -0.20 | 353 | 249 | 287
